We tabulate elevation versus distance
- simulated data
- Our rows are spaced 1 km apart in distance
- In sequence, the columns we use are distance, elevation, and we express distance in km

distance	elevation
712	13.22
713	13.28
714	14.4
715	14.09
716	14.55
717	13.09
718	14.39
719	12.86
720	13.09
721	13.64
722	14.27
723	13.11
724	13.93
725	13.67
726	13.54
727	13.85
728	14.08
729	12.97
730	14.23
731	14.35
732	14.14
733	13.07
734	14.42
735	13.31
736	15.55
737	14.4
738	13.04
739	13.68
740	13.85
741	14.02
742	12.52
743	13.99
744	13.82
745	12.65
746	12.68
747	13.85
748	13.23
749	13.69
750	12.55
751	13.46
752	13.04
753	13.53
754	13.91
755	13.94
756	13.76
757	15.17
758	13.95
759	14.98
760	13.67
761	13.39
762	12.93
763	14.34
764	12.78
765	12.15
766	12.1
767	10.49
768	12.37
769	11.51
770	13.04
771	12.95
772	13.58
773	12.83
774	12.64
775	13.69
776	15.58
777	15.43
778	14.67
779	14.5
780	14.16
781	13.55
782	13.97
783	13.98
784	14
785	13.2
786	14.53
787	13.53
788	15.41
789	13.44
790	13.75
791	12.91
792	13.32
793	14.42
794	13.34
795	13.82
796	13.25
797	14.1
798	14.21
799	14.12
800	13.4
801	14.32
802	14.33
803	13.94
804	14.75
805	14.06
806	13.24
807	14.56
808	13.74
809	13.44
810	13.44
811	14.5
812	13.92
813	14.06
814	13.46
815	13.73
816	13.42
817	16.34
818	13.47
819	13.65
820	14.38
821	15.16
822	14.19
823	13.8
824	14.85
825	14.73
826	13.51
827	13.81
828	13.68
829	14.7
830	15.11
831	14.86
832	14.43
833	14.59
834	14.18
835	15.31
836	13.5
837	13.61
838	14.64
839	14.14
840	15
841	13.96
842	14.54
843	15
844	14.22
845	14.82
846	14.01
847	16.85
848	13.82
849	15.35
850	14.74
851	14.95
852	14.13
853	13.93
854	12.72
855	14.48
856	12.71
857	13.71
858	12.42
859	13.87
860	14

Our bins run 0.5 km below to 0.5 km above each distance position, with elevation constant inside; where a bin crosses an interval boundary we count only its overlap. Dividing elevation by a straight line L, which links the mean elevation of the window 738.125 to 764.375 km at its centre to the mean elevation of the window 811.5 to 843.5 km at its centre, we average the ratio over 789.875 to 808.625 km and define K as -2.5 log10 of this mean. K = 0.01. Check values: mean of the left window 13.6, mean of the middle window 13.9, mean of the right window 14.3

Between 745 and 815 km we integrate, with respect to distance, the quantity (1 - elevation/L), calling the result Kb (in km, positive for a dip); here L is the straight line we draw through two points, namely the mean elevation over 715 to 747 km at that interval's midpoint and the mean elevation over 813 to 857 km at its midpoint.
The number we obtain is 1.7 km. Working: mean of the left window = 13.7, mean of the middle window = 13.7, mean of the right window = 14.3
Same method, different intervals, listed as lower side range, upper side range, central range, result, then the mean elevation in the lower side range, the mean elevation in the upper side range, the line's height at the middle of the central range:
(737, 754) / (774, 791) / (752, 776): 0.9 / 13.4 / 14.1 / 13.8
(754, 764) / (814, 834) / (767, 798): 0.9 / 13.9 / 14.3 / 14.1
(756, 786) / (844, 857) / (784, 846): -0.7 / 13.5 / 14.3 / 14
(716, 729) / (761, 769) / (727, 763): -2.0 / 13.6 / 12.5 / 13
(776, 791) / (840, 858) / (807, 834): 0.1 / 14.2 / 14.3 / 14.2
